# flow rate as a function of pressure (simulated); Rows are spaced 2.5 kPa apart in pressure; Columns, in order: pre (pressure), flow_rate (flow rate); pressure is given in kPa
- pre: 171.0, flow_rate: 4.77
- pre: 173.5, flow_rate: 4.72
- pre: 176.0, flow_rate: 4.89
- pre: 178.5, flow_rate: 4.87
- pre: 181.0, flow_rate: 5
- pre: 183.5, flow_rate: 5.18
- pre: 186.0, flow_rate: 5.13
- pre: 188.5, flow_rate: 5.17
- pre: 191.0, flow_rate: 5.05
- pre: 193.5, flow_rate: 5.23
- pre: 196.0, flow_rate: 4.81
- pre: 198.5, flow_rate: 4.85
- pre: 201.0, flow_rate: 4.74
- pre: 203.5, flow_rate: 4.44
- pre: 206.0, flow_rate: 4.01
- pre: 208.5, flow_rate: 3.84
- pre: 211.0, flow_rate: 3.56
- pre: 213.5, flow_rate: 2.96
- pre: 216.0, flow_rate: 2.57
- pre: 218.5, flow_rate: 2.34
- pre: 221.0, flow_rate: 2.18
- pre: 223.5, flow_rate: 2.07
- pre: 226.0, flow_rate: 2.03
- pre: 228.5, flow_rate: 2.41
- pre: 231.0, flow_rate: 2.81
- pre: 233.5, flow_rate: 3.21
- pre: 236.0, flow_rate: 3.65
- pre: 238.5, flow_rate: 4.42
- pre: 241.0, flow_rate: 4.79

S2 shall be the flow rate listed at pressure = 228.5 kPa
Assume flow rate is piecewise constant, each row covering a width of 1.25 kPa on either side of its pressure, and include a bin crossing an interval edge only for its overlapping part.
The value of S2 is 2.41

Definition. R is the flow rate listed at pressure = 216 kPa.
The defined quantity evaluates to 2.57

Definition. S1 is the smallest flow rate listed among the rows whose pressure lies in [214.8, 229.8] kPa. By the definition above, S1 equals 2.03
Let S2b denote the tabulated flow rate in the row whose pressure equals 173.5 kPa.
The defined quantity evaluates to 4.72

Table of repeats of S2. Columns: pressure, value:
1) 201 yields 4.74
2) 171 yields 4.77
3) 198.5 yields 4.85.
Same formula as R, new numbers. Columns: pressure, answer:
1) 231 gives 2.81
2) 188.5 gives 5.17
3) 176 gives 4.89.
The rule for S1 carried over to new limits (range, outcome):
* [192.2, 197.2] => 4.81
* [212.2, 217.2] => 2.57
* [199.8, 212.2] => 3.56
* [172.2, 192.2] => 4.72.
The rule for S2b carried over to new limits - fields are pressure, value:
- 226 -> 2.03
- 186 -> 5.13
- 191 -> 5.05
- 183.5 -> 5.18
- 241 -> 4.79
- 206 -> 4.01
